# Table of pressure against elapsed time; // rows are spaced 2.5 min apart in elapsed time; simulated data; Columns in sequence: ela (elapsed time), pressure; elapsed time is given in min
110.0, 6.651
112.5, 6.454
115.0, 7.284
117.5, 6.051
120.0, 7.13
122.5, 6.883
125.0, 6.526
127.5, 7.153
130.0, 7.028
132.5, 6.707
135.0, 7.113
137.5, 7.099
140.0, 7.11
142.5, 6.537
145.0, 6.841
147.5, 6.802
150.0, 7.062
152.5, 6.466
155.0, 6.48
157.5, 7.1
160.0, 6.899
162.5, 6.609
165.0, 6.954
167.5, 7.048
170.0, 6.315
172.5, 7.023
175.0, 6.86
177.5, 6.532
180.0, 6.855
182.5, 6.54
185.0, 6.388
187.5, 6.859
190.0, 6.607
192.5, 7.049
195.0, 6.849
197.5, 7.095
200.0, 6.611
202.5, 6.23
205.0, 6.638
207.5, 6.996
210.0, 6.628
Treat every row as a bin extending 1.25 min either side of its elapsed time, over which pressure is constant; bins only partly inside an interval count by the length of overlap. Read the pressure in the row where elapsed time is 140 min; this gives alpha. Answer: 7.11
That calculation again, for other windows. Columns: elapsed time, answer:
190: 6.607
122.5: 6.883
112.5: 6.454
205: 6.638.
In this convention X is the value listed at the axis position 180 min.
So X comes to 6.855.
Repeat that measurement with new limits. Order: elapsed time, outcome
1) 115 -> 7.284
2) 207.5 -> 6.996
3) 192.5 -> 7.049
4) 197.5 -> 7.095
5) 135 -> 7.113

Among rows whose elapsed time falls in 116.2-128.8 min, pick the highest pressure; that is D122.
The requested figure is 7.153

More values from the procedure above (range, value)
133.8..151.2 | 7.113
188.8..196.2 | 7.049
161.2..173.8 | 7.048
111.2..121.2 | 7.284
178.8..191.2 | 6.859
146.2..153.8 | 7.062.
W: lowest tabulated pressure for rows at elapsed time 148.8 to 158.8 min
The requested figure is 6.466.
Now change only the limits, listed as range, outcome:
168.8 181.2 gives 6.315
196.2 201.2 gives 6.611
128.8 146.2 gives 6.537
